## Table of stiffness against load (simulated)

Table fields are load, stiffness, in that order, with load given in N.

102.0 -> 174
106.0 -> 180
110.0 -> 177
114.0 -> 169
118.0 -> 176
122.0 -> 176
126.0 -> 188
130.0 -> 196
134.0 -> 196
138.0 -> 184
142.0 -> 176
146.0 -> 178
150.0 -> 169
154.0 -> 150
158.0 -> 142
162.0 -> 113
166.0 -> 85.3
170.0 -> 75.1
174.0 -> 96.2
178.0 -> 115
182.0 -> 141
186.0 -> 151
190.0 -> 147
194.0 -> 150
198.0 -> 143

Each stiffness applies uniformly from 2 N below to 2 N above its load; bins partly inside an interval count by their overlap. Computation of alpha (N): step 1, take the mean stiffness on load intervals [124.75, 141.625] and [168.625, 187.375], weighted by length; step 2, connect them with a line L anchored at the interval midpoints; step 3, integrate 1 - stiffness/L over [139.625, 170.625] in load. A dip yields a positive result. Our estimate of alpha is 3.3 N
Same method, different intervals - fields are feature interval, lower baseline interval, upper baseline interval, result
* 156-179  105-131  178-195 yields 7.4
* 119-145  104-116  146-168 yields -4.7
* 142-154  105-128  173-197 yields -0.9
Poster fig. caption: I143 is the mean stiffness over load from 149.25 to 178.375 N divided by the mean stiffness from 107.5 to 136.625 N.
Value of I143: 0.64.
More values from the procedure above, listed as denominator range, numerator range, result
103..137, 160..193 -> 0.64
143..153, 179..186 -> 0.82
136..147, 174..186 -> 0.71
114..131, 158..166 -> 0.62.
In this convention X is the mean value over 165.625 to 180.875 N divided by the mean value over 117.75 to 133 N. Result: 0.52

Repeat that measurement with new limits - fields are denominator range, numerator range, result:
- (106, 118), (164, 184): 0.59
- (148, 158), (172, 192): 0.83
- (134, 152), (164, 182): 0.55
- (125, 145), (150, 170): 0.65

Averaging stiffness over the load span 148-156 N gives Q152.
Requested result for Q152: 160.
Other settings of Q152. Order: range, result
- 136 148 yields 179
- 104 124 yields 176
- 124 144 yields 188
